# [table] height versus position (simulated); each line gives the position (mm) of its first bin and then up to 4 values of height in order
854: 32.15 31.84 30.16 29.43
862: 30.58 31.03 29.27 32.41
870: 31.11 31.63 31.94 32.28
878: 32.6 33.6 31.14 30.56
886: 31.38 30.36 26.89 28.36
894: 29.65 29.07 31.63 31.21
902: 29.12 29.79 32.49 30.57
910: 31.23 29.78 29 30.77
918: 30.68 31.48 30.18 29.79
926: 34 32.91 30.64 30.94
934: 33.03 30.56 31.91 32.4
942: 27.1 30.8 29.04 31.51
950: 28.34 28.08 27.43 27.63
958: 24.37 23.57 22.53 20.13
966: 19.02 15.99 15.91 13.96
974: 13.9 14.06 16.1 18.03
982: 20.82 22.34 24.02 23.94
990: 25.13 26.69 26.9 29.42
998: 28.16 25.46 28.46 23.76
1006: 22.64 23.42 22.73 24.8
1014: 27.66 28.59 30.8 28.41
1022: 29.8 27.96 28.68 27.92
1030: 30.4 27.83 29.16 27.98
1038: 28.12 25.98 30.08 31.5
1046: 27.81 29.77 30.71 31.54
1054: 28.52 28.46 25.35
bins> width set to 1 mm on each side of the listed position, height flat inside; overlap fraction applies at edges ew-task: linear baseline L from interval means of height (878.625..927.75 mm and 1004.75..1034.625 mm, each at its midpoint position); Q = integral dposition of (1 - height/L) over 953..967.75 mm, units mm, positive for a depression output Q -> 3.0 mm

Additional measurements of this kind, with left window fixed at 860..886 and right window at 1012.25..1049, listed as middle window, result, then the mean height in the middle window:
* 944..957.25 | 0.6 mm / 28.8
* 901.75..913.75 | 0.1 mm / 30.5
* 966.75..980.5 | 6.6 mm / 15.4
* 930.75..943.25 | -0.3 mm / 31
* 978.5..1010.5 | 5.4 mm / 24.4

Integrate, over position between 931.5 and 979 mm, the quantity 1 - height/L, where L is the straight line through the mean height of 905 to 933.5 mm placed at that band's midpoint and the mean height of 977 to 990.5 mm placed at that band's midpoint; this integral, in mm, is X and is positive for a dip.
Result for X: 2.9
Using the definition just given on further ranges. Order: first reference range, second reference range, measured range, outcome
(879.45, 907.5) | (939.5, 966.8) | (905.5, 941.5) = -3.5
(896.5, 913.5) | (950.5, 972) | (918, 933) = -2.1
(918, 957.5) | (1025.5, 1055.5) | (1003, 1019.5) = 2.1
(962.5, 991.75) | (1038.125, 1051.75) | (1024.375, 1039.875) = -0.6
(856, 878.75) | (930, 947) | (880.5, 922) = 0.9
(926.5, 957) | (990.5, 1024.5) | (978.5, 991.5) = 2.6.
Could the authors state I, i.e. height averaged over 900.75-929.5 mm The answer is 30.8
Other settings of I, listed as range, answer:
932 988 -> 23.9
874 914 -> 30.6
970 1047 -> 25.2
